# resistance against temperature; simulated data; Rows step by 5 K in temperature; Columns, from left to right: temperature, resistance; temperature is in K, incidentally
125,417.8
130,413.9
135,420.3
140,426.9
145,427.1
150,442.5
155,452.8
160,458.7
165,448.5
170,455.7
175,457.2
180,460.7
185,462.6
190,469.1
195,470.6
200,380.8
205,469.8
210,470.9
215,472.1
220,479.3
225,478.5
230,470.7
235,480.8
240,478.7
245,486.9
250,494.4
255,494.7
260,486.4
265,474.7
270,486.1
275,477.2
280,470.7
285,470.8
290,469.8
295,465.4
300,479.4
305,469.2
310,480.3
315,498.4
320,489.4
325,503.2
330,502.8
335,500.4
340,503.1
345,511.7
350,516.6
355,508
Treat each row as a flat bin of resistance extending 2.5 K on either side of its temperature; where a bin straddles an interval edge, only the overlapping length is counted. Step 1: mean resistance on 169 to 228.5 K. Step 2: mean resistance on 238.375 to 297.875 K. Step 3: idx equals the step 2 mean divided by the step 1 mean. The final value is 1.0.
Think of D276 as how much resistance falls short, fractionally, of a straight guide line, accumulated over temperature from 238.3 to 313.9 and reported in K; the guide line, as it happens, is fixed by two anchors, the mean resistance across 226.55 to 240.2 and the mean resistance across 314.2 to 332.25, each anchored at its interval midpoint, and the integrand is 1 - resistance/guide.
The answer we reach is 1.2 K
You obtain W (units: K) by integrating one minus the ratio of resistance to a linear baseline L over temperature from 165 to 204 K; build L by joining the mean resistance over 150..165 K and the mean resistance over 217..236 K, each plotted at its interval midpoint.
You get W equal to 0.9 K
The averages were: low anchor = 452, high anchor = 477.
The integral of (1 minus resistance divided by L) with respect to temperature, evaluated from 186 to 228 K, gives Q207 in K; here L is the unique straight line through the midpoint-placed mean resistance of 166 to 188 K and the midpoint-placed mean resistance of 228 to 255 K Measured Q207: 0.8 K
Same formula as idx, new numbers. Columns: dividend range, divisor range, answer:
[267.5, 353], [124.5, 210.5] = 1.10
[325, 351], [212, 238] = 1.06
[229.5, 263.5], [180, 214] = 1.07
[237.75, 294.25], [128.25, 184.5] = 1.08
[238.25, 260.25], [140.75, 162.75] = 1.10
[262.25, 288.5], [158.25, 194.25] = 1.04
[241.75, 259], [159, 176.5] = 1.08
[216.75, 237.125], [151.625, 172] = 1.05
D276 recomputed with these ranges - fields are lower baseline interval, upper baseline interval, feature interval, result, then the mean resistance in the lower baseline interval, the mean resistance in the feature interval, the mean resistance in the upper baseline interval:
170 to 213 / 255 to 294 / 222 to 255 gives -1.04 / 455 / 483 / 477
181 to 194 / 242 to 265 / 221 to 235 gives 0.10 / 466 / 476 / 489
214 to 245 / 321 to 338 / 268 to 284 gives 0.38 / 478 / 477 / 501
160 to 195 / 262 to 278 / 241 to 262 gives -0.64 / 460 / 490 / 479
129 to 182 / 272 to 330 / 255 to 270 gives -0.42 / 443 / 484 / 481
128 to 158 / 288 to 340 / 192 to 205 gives 0.39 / 431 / 436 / 487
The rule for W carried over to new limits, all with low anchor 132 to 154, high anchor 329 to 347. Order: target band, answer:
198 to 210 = 0.5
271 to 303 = 0.8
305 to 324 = 0.3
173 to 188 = -0.5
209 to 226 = -0.6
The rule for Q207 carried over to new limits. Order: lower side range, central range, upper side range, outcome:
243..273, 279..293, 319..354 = 0.65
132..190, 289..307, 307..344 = 0.65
